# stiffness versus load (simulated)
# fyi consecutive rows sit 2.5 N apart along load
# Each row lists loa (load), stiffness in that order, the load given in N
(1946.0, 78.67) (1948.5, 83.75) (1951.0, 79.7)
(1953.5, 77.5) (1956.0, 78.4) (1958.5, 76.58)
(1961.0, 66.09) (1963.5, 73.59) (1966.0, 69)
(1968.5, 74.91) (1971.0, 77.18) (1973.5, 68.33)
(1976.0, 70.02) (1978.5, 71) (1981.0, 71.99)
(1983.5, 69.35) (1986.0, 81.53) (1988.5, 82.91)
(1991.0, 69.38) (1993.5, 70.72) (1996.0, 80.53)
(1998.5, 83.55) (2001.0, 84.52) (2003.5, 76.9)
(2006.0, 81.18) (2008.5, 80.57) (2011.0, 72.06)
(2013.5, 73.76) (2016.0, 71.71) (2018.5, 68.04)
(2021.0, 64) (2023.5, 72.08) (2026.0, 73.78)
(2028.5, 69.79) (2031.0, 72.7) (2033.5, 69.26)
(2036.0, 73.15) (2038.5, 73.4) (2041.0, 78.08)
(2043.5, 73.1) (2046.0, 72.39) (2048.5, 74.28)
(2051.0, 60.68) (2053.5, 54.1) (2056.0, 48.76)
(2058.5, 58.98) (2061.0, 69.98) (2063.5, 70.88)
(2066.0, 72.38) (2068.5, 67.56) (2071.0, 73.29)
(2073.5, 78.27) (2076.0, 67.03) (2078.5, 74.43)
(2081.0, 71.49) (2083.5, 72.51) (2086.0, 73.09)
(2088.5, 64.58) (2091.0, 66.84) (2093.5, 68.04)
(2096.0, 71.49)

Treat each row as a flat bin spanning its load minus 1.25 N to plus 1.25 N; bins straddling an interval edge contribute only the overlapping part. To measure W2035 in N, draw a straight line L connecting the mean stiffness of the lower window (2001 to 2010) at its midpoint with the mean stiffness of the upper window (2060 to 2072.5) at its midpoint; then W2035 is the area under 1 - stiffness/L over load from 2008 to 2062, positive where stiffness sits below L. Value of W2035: 4.7 N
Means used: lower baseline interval 80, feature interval 69.1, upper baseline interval 71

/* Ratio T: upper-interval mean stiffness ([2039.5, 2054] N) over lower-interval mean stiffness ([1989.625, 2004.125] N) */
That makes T 0.90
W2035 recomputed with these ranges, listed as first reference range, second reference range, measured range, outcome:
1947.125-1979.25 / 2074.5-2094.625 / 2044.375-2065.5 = 2.0 N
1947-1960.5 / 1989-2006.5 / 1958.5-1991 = 2.2 N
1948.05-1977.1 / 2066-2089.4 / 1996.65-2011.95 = -1.4 N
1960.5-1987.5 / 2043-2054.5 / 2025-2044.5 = -1.5 N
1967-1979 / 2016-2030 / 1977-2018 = -2.9 N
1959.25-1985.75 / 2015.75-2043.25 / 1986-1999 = -1.1 N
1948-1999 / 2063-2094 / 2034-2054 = 0.5 N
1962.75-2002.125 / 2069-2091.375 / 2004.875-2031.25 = 0.3 N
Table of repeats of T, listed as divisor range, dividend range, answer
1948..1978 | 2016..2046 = 0.96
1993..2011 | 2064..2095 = 0.89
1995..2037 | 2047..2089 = 0.91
